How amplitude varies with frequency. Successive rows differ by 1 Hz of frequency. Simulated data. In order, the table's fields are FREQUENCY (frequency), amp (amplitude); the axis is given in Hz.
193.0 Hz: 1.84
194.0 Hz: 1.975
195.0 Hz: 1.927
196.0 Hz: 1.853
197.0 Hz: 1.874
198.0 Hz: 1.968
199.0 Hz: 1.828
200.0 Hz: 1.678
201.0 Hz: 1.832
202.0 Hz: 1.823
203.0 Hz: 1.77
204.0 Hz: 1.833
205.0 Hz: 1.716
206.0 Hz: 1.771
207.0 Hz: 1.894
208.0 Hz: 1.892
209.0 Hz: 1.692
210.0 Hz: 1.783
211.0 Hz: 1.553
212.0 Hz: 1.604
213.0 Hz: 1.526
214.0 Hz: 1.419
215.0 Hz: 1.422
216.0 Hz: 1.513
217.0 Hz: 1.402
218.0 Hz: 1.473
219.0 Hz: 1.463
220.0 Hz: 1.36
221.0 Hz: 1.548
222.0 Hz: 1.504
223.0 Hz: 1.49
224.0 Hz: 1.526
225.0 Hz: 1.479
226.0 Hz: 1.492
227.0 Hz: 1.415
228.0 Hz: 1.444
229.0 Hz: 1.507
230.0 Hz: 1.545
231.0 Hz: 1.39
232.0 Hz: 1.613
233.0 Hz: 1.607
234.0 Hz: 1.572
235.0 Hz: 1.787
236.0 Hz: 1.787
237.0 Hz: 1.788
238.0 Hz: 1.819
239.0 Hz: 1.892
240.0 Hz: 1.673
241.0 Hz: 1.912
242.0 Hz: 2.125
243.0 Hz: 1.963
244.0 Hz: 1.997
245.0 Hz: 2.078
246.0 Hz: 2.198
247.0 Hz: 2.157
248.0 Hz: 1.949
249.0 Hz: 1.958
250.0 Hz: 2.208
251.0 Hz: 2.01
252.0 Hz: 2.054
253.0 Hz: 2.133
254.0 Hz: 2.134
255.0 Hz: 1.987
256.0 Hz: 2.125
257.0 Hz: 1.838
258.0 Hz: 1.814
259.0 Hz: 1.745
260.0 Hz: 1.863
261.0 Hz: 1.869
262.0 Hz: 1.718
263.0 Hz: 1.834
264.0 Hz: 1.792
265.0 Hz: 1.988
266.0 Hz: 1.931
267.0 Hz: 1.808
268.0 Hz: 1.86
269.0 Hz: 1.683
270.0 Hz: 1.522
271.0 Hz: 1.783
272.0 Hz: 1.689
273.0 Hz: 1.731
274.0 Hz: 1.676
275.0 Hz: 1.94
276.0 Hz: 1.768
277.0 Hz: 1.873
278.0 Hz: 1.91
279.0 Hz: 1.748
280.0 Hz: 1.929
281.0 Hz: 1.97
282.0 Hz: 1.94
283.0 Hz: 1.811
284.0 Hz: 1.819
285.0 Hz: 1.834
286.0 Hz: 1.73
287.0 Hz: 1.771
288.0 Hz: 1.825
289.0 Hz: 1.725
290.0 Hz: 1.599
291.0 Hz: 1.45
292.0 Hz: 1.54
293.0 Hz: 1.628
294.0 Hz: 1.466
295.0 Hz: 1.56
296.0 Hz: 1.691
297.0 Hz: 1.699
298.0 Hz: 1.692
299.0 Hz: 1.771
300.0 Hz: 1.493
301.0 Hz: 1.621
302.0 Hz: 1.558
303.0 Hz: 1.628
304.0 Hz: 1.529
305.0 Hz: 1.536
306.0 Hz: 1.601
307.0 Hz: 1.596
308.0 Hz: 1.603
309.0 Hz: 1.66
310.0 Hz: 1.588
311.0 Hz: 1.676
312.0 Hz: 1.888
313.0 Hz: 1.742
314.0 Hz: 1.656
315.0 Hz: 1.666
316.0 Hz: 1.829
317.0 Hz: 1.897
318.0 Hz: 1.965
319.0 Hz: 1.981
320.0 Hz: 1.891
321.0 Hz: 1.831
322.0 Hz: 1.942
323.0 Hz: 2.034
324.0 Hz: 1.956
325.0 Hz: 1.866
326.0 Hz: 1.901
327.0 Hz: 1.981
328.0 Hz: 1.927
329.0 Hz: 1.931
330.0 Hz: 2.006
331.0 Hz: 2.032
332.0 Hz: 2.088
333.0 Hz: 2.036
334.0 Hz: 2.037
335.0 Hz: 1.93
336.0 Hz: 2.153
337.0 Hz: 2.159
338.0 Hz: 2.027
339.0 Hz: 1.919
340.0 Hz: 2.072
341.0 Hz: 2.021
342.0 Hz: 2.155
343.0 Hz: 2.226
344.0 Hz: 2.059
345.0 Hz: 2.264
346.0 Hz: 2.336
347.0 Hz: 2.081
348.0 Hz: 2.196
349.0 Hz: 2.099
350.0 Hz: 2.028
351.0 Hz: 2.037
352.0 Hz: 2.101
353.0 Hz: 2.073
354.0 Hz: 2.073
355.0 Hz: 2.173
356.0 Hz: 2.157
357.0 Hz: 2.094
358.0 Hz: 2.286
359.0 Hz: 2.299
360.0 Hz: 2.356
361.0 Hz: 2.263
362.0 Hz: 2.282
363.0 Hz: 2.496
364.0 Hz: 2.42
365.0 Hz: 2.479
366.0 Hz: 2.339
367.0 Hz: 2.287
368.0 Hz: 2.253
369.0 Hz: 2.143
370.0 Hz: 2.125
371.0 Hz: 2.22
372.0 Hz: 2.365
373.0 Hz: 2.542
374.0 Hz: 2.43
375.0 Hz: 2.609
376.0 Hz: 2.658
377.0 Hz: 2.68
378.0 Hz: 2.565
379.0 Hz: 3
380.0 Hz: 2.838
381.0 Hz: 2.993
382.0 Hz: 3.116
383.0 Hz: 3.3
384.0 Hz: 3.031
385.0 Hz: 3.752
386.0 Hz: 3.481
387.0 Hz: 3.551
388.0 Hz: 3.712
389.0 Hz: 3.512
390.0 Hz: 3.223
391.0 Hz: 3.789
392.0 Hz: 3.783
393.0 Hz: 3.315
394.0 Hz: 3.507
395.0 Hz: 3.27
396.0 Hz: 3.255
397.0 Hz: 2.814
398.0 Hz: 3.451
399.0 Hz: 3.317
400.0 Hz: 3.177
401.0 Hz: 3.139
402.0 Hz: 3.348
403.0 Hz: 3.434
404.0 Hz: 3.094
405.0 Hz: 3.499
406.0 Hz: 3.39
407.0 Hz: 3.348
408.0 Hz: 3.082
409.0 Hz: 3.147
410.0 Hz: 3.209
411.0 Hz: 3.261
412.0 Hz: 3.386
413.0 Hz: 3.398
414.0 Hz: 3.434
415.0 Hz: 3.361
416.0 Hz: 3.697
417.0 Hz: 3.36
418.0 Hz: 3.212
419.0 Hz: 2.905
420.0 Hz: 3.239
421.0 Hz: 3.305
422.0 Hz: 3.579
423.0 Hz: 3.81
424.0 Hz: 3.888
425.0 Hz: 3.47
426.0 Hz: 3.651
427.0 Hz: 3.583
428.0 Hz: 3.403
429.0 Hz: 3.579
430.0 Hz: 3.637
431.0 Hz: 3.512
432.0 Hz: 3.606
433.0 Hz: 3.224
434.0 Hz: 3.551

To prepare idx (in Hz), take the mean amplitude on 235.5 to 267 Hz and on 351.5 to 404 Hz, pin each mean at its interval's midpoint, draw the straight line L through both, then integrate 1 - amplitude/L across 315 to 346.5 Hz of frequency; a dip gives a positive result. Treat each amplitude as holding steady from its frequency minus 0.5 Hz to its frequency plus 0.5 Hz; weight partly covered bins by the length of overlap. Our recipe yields 6.07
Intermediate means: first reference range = 1.94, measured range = 2.01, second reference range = 2.81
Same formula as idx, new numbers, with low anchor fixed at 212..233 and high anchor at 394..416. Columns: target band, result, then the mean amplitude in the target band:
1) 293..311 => 5.2 Hz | 1.61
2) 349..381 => 6.1 Hz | 2.35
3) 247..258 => -1.6 Hz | 2.03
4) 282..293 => 2.1 Hz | 1.72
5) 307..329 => 5.4 Hz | 1.83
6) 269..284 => 1.6 Hz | 1.8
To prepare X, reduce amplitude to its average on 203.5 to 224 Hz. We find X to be 1.59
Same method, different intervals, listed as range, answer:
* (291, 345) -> 1.83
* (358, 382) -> 2.47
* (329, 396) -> 2.51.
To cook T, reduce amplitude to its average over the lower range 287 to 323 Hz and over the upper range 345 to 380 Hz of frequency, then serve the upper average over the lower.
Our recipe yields 1.37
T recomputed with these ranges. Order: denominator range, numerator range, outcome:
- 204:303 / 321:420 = 1.52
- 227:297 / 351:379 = 1.29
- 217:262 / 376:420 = 1.85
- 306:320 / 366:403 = 1.72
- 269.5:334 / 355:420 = 1.68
